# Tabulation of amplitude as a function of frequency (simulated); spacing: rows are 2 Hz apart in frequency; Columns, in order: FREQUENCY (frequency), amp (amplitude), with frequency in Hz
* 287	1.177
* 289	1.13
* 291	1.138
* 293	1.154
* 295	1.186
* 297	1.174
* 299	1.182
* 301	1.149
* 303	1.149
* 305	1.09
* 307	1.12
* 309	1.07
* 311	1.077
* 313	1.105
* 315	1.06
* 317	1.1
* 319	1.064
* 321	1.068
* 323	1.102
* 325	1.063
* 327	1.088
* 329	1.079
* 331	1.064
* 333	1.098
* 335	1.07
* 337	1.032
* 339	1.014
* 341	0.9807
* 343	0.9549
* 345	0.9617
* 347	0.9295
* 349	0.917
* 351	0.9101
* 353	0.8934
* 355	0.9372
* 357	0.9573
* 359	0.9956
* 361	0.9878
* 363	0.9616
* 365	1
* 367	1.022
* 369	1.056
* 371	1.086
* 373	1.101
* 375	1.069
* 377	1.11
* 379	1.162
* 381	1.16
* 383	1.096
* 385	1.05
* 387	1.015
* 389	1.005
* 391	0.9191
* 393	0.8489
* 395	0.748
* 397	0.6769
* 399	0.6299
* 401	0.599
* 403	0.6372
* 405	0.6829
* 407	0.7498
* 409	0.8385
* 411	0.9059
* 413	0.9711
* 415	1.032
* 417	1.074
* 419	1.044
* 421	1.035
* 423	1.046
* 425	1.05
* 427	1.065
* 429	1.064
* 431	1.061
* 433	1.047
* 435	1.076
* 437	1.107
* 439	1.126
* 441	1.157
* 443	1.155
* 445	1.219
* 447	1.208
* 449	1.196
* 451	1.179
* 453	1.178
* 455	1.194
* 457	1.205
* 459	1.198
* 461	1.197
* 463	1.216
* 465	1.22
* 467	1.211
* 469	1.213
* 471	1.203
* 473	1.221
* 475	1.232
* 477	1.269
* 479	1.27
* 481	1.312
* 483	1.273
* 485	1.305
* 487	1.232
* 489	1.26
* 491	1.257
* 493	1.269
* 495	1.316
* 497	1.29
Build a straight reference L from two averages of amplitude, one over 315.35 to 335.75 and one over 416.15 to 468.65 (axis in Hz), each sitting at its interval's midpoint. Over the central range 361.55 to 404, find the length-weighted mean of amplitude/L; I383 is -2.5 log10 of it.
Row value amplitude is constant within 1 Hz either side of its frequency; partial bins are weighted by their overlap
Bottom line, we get 0.16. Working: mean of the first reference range 1.08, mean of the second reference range 1.14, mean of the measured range 0.951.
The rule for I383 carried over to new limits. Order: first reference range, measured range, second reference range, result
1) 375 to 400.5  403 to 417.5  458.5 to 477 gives 0.18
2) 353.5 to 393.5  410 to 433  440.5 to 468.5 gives 0.10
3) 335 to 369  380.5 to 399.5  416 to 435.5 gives 0.11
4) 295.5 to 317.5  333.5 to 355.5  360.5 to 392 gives 0.12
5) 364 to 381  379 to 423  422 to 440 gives 0.19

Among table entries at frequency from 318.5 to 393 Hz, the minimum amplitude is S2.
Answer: 0.8489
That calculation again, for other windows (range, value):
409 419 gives 0.8385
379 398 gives 0.6769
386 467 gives 0.599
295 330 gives 1.06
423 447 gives 1.046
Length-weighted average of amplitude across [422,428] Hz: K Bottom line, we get 1.05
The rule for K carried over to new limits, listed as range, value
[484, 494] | 1.26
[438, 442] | 1.14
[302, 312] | 1.1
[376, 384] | 1.13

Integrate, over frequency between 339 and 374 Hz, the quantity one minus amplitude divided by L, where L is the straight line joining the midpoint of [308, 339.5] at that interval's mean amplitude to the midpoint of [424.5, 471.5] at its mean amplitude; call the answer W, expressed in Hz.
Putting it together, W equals 3.67 Hz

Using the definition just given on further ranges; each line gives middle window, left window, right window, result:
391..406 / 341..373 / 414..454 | 4.9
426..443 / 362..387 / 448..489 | 1.1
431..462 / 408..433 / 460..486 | -0.9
